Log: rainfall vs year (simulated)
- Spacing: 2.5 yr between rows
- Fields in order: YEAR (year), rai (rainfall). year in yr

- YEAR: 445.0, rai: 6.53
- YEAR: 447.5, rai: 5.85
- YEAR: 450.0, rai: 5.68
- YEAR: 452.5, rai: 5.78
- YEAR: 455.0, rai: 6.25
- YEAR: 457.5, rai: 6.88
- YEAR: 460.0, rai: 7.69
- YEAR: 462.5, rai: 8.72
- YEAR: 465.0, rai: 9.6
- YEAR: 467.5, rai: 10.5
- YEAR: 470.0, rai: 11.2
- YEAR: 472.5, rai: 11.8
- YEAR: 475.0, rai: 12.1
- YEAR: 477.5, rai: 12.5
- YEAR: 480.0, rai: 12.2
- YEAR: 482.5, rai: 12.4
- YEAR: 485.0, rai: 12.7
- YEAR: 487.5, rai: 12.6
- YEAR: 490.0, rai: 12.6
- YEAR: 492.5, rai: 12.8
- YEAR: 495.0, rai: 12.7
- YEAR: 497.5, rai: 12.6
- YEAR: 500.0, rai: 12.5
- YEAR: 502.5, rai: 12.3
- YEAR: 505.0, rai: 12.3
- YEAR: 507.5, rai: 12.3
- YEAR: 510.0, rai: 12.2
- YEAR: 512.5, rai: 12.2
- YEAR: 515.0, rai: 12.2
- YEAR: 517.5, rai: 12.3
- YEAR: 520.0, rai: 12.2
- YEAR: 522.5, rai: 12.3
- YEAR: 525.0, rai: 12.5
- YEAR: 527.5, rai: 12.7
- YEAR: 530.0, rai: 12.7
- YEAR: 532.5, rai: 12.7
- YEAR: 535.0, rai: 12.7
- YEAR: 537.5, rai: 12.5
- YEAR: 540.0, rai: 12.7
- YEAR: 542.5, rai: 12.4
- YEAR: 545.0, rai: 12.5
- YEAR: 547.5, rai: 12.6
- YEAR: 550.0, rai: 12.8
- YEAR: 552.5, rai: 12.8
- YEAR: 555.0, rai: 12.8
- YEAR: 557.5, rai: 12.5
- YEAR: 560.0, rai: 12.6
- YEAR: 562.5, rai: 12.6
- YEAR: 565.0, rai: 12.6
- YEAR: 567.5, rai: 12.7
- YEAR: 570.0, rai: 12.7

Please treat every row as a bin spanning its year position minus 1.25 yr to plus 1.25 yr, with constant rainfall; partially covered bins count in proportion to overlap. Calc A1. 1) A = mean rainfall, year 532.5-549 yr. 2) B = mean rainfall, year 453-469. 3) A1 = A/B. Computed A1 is 1.53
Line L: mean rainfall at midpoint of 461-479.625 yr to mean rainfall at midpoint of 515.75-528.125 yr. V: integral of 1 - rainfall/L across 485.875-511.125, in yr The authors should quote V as -1.7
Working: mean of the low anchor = 10.9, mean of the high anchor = 12.4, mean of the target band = 12.5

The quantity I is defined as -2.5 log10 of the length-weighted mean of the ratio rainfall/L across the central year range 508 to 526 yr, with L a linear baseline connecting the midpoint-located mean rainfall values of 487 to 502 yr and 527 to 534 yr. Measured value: 0.03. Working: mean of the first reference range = 12.6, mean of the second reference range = 12.7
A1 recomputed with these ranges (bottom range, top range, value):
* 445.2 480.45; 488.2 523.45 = 1.39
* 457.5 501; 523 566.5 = 1.10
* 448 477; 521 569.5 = 1.44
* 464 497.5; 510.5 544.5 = 1.04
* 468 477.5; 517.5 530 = 1.06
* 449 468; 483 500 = 1.67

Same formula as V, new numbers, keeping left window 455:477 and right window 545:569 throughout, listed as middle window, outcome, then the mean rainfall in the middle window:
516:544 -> -1.8 yr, 12.5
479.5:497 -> -3.6 yr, 12.6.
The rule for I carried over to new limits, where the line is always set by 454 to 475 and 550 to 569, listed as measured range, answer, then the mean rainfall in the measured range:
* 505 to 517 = -0.121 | 12.2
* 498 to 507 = -0.164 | 12.4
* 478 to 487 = -0.245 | 12.5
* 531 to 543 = -0.066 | 12.6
